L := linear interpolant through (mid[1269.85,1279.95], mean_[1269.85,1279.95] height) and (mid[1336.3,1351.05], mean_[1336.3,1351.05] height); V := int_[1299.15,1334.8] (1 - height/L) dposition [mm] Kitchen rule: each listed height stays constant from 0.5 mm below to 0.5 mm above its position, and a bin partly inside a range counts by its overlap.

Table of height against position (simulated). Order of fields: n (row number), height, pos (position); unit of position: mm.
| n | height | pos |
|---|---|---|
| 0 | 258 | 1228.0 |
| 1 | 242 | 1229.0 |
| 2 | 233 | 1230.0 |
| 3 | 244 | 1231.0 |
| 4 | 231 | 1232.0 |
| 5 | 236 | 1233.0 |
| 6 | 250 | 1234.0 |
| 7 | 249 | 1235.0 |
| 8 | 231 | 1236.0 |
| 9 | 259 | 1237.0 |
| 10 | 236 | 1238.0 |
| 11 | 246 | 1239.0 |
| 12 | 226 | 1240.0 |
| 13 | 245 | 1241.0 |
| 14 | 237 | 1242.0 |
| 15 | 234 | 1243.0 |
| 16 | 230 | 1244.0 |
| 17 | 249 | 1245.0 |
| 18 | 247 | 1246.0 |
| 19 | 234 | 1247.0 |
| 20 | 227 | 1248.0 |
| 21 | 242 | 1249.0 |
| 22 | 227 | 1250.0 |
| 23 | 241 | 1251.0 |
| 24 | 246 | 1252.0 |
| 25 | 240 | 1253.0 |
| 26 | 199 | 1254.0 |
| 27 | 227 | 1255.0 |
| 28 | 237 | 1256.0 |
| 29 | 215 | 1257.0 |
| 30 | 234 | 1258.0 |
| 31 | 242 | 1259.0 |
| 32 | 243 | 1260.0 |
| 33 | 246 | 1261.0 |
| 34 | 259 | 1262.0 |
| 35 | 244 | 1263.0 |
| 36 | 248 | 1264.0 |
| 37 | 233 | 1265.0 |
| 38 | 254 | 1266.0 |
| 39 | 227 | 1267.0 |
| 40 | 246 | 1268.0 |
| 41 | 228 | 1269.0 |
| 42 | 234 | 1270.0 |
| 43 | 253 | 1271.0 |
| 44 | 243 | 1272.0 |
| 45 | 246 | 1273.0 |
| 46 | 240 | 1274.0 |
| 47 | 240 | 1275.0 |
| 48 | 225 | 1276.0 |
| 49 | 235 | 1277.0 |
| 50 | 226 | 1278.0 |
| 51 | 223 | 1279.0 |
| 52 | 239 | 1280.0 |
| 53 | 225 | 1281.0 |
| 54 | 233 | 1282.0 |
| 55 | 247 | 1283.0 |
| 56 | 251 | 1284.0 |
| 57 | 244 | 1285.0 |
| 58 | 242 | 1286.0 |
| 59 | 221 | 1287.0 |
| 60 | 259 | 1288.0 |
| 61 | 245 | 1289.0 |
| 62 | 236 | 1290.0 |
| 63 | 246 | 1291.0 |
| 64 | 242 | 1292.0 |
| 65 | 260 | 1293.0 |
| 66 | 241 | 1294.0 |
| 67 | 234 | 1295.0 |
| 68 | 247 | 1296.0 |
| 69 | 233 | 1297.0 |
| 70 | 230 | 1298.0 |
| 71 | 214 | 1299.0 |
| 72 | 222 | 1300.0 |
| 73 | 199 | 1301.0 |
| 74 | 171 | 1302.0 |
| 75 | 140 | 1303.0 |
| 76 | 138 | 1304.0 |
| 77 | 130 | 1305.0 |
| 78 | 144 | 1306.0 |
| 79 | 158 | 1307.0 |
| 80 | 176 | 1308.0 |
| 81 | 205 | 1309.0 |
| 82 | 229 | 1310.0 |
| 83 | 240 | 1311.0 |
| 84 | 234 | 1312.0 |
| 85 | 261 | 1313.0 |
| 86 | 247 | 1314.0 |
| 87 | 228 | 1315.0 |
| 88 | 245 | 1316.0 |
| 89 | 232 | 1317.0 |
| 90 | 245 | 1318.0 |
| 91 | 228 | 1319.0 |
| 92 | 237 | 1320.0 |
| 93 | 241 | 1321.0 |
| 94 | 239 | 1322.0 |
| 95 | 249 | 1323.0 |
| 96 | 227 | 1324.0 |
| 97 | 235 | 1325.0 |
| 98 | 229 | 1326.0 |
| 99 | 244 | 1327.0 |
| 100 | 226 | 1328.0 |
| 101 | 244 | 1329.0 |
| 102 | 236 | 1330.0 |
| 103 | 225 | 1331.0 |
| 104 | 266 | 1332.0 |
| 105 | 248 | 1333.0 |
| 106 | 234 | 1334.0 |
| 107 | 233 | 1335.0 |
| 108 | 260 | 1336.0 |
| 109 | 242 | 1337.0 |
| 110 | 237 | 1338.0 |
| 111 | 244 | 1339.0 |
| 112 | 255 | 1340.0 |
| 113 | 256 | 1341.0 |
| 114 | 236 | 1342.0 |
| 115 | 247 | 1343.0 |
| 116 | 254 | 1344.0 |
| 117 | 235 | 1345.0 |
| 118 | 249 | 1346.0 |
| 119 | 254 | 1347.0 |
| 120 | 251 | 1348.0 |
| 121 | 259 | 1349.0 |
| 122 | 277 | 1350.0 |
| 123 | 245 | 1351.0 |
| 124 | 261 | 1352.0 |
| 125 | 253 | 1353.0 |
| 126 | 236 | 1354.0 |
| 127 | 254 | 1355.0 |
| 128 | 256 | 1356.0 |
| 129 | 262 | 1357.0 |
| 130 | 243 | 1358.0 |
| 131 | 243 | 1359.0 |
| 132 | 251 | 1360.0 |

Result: 3.8 mm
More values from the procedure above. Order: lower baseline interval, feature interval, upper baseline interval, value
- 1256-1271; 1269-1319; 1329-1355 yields 3.8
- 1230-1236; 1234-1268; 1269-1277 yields 0.2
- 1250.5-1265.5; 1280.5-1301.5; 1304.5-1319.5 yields -1.3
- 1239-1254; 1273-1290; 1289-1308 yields -1.8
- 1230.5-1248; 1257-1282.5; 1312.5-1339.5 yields 0.2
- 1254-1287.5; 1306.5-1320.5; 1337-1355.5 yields 1.1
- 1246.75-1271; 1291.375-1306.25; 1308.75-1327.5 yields 2.0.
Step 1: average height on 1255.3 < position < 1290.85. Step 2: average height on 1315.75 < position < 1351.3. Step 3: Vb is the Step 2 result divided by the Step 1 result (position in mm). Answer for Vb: 1.02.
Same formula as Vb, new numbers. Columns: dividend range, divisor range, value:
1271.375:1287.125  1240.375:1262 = 1.00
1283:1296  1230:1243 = 1.01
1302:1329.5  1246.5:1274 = 0.91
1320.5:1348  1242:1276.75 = 1.02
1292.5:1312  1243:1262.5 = 0.85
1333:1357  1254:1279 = 1.05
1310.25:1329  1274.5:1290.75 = 1.00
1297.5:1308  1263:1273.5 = 0.72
